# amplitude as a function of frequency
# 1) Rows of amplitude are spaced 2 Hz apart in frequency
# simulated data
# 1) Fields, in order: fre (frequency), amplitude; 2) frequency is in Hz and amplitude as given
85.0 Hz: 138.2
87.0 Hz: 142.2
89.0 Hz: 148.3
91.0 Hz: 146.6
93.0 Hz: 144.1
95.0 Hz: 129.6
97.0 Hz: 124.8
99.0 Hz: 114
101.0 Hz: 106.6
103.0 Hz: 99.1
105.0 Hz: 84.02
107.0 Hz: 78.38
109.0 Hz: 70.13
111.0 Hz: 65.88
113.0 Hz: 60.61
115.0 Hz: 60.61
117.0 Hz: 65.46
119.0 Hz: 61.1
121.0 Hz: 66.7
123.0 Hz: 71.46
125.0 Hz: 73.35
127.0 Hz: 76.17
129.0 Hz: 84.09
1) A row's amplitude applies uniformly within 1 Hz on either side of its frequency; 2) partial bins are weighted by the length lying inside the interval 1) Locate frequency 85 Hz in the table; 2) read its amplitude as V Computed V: 138.2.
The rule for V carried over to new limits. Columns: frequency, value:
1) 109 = 70.13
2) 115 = 60.61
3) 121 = 66.7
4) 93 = 144.1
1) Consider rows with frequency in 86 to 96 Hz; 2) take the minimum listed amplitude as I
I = 129.6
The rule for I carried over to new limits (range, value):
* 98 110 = 70.13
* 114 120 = 60.61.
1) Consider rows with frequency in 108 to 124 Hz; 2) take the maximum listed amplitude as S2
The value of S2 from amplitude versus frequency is 71.46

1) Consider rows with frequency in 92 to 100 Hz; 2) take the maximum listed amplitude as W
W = 144.1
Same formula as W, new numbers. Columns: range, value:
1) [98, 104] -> 114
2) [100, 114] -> 106.6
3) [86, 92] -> 148.3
